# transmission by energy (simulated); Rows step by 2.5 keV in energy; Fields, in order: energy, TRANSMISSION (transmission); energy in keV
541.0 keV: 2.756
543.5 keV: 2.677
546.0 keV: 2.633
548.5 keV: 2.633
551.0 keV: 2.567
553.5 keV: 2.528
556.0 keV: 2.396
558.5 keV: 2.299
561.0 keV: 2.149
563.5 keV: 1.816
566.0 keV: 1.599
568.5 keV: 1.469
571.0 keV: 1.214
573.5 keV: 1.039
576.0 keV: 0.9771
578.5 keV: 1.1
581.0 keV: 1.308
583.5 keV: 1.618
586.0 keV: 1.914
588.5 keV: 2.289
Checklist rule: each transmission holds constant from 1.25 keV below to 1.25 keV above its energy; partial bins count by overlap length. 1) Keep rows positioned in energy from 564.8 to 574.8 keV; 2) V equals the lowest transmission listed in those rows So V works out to 1.039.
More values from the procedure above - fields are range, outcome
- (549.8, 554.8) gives 2.528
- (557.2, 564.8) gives 1.816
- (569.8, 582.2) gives 0.9771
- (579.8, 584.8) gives 1.308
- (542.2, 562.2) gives 2.149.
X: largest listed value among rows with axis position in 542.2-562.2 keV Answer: 2.677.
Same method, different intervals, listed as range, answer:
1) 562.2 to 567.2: 1.816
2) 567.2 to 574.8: 1.469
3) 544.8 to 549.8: 2.633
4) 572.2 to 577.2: 1.039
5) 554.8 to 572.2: 2.396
